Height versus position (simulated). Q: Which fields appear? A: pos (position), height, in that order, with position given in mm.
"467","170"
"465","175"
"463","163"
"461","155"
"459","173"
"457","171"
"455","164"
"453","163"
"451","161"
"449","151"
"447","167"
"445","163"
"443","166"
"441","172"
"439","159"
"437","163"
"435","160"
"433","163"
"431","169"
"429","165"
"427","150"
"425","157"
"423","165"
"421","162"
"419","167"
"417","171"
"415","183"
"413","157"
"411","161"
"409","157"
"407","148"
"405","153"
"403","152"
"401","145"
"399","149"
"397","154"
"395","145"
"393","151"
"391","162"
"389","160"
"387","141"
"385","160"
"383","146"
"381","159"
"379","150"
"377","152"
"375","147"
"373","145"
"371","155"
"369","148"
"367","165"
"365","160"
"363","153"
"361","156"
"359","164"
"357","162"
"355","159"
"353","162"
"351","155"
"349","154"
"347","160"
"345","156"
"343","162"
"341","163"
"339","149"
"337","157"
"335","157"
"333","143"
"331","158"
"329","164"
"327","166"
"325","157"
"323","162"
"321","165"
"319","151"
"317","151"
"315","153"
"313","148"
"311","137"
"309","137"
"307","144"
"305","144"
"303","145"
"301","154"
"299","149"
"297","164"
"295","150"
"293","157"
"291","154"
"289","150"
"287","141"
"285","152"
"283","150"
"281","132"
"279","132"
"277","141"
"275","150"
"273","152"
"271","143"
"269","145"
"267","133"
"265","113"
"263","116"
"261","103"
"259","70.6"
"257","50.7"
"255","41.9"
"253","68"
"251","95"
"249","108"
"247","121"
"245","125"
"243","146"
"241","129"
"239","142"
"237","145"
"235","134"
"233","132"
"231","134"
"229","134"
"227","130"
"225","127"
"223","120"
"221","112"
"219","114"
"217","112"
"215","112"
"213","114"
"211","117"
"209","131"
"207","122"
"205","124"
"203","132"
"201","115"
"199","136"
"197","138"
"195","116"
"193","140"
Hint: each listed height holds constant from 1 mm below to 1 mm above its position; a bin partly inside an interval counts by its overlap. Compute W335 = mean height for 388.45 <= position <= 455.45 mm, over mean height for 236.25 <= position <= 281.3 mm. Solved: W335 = 1.36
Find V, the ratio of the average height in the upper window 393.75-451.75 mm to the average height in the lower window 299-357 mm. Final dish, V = 1.0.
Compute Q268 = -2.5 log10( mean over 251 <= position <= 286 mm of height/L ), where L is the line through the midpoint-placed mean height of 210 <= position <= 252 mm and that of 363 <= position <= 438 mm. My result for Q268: 0.13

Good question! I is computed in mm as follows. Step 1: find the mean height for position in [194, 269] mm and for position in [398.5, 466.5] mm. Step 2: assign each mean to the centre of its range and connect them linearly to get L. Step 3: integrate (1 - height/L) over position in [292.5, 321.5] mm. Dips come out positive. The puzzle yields -3.4 mm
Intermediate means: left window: 117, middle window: 150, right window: 162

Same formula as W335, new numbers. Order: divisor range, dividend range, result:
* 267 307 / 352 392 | 1.06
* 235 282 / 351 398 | 1.31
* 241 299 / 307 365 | 1.24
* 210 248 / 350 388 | 1.22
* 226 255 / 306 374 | 1.28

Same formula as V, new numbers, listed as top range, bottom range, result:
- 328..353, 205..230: 1.30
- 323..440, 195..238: 1.25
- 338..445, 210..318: 1.22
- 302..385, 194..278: 1.28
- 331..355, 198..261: 1.35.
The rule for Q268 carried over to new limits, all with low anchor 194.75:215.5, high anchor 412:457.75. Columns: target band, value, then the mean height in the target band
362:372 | -0.029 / 156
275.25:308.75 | -0.063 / 147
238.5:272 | 0.219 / 108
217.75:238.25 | -0.002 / 128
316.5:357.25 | -0.078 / 158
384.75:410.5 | 0.037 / 152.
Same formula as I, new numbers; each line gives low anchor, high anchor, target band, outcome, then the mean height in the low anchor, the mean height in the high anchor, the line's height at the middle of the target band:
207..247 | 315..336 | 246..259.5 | 5.49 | 127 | 157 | 135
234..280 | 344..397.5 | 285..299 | -2.53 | 118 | 155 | 129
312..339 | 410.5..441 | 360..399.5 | 1.79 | 156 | 164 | 160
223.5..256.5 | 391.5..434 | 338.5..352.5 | -1.44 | 118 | 158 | 143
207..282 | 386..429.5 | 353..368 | -1.42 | 120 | 157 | 146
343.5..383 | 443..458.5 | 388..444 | 0.30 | 156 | 163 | 160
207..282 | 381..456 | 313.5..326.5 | -1.88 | 120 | 159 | 137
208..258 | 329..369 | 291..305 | -1.35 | 116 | 158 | 139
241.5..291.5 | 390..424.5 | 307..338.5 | -4.08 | 121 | 158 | 136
